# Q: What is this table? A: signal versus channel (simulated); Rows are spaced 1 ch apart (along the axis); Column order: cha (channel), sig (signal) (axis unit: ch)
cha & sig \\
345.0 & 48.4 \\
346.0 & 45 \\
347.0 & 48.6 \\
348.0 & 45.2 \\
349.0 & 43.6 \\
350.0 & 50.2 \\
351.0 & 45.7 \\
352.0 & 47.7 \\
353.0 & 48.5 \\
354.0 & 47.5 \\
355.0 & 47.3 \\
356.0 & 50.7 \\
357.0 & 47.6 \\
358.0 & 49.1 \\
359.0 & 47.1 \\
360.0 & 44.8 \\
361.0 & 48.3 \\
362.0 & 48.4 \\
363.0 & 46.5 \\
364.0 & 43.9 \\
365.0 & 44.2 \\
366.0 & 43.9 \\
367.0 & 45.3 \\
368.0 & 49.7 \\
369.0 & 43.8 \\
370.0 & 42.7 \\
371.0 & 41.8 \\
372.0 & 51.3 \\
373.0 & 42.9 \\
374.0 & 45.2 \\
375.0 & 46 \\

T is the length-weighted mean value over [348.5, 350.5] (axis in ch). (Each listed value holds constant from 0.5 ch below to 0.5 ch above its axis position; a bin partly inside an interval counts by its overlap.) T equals 46.9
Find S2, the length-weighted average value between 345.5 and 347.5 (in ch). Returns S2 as 46.8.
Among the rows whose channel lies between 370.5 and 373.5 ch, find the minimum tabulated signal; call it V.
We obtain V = 41.8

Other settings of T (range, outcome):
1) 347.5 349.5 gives 44.4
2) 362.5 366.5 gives 44.6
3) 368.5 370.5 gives 43.2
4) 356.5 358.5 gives 48.4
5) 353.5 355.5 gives 47.4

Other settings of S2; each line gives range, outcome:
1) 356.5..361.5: 47.4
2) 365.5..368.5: 46.3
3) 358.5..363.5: 47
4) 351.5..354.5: 47.9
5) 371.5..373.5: 47.1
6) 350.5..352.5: 46.7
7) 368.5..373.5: 44.5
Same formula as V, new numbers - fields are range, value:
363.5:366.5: 43.9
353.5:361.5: 44.8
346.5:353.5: 43.6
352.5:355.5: 47.3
